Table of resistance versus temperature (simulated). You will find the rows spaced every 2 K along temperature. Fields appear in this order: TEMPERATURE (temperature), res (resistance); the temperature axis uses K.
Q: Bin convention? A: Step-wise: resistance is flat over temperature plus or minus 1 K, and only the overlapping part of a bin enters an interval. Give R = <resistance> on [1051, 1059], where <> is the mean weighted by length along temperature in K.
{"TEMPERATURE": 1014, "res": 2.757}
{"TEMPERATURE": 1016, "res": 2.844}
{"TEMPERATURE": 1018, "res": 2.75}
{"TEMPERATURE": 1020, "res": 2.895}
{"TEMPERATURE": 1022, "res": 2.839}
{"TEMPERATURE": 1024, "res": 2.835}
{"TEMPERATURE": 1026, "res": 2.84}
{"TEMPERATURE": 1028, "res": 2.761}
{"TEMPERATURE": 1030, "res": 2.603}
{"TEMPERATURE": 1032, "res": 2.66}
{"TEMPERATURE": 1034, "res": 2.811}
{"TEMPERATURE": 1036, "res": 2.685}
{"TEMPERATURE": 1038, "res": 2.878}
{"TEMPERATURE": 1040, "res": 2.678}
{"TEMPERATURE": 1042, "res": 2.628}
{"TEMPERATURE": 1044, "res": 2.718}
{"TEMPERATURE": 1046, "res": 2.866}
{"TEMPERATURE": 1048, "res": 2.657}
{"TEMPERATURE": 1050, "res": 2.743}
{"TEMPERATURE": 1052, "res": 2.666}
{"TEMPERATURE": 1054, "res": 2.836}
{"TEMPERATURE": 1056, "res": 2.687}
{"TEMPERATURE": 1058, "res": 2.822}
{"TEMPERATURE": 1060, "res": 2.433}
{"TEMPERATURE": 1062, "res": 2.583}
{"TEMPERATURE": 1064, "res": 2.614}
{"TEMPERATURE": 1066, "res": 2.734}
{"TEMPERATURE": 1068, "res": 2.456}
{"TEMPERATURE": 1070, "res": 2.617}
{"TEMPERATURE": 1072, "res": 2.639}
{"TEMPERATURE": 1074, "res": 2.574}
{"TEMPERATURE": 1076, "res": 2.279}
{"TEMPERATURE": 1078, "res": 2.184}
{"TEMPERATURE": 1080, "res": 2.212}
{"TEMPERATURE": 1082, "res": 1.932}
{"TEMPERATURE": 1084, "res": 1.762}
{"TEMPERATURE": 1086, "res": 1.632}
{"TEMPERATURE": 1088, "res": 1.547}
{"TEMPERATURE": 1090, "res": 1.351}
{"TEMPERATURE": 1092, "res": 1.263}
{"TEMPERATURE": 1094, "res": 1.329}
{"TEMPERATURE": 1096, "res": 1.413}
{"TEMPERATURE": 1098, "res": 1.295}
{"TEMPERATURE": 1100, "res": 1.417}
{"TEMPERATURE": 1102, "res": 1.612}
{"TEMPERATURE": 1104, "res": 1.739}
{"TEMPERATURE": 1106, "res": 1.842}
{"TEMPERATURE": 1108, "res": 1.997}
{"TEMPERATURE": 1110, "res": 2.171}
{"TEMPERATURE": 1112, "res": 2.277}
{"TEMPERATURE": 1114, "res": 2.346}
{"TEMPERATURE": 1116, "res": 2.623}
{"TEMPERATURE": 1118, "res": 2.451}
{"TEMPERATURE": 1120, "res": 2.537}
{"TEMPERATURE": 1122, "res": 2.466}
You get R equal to 2.75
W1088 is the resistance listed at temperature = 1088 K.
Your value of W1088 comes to 1.547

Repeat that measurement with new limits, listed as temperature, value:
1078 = 2.184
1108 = 1.997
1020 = 2.895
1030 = 2.603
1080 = 2.212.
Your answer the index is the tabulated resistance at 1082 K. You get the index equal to 1.932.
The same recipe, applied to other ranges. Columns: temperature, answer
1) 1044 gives 2.718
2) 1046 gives 2.866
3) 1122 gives 2.466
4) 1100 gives 1.417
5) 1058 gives 2.822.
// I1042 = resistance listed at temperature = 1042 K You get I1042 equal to 2.628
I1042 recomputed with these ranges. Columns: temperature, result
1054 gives 2.836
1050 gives 2.743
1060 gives 2.433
